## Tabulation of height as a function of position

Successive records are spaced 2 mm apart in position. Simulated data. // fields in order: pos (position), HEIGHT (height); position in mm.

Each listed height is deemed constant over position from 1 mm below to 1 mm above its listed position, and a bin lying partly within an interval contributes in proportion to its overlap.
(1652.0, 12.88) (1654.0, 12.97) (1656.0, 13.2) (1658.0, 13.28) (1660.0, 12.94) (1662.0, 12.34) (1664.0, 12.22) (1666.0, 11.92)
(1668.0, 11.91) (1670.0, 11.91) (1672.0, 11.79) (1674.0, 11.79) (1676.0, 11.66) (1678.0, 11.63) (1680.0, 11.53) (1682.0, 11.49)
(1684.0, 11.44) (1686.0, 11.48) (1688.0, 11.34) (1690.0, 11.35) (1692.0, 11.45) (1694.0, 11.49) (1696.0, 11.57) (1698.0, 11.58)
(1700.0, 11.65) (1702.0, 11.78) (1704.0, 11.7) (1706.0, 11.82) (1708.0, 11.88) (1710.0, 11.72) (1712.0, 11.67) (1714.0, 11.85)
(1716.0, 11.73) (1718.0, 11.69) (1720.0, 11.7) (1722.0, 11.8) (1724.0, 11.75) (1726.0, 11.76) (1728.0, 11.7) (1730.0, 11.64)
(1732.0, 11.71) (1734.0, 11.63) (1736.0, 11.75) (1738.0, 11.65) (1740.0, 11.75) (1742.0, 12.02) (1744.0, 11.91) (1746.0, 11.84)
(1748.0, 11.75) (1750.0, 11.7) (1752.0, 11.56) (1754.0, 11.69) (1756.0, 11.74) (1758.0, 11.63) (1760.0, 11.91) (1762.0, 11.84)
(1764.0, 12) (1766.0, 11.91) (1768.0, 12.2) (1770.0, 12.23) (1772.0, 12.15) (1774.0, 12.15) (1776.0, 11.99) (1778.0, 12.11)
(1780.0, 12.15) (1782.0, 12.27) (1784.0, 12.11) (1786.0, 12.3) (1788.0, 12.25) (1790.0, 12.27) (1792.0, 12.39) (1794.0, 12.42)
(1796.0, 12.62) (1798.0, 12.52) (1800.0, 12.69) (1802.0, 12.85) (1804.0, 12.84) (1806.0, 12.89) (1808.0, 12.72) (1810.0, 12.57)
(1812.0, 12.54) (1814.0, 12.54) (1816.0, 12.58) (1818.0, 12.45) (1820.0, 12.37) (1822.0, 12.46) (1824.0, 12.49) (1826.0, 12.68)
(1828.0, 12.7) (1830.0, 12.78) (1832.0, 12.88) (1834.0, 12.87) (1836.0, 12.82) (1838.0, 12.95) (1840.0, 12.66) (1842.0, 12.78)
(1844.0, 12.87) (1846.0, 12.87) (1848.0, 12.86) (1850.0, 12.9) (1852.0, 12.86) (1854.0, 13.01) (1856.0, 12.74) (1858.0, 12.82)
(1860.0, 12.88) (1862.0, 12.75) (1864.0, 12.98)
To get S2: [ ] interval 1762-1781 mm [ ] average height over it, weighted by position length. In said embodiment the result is 12.1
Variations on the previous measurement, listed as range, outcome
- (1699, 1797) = 11.9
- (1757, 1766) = 11.9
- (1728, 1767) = 11.8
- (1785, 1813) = 12.6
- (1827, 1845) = 12.8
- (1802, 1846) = 12.7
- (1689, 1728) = 11.7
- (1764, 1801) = 12.3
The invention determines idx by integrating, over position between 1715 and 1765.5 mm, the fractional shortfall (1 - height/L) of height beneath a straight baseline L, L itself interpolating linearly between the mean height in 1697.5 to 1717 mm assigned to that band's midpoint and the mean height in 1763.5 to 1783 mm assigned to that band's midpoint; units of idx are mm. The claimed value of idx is 0.7 mm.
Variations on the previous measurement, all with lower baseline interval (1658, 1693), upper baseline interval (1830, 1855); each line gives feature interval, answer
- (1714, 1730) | 0.5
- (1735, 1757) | 0.9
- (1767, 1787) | 0.5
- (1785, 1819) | 0.1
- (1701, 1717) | 0.3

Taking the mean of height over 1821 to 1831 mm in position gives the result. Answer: 12.6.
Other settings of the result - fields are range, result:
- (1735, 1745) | 11.8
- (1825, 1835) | 12.8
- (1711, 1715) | 11.8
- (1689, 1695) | 11.4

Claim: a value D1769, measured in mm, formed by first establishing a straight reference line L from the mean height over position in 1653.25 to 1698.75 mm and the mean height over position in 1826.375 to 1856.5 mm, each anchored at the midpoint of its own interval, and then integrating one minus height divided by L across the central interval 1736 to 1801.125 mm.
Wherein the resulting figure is 2.0 mm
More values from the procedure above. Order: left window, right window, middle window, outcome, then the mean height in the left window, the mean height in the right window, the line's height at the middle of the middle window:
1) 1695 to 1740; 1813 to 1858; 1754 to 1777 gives 0.3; 11.7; 12.7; 12.1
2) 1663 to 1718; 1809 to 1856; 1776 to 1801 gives 0.1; 11.7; 12.7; 12.4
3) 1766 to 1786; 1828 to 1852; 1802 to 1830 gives -0.1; 12.1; 12.8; 12.6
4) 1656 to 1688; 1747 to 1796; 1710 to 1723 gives 0.3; 12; 12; 12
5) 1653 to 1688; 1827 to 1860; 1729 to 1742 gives 0.7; 12.1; 12.8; 12.4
